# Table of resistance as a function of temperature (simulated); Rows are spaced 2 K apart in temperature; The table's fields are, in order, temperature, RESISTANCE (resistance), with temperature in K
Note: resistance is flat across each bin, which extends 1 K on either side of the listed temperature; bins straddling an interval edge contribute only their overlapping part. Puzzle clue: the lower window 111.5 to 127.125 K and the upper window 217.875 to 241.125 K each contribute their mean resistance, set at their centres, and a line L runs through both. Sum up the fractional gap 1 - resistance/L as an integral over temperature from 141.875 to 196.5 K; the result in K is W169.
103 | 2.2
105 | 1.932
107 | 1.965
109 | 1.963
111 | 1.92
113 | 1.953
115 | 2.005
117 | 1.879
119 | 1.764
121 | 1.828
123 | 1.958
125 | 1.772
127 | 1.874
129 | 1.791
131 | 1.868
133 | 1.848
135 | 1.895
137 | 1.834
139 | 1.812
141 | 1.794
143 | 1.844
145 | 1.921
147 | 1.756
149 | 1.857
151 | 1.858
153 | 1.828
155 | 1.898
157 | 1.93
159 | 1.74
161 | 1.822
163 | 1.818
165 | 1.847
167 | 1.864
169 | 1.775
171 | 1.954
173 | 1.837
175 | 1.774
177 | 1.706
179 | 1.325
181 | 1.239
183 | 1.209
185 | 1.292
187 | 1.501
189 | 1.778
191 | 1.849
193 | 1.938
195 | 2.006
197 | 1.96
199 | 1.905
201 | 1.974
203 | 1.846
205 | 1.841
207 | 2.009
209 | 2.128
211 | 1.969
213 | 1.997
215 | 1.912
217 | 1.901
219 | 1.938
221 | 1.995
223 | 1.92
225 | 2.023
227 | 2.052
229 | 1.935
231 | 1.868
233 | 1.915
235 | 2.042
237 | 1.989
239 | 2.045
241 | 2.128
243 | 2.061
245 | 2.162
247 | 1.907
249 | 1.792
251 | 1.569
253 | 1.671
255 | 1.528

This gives 5.0 K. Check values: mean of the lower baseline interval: 1.88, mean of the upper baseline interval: 1.98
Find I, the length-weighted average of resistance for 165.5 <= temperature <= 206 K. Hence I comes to 1.73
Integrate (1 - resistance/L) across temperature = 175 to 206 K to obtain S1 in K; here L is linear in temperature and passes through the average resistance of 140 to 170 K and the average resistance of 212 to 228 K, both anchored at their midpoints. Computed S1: 3.51 K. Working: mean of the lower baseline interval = 1.84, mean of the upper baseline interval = 1.97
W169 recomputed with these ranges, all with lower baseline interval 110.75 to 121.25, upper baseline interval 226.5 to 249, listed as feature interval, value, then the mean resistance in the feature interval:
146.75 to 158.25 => 0.4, 1.86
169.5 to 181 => 1.6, 1.68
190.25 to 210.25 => 0.2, 1.95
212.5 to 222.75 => 0.2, 1.94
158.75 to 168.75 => 0.6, 1.82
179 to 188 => 3.0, 1.31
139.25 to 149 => 0.4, 1.83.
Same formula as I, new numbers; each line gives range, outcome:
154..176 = 1.84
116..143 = 1.84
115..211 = 1.81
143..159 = 1.85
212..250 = 1.98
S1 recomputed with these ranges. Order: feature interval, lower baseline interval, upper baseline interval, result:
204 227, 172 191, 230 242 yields -1.87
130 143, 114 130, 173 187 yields -0.62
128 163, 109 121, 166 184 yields -1.52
